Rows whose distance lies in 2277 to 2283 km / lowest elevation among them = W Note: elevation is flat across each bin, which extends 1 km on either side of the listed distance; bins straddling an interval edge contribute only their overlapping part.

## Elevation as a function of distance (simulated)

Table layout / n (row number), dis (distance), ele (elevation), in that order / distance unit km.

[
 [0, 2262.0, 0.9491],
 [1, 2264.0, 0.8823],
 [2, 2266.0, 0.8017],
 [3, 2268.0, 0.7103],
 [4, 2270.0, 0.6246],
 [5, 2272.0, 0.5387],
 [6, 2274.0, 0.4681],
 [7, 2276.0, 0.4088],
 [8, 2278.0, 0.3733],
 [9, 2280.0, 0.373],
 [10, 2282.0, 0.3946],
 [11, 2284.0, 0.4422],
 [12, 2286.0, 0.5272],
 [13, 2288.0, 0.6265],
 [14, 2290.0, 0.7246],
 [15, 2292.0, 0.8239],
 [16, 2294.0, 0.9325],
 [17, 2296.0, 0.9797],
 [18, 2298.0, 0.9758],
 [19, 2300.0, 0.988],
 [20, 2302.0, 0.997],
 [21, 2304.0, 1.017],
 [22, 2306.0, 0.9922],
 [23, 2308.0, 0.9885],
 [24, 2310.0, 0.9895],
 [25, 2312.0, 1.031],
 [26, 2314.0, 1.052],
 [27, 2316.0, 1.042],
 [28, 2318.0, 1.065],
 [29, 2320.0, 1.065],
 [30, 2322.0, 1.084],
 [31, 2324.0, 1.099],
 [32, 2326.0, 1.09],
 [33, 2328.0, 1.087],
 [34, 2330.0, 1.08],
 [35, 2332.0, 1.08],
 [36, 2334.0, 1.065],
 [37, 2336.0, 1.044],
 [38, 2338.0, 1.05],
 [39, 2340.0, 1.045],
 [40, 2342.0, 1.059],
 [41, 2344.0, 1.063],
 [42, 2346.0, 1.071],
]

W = 0.373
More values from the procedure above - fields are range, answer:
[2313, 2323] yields 1.042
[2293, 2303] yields 0.9325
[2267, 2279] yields 0.3733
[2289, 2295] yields 0.7246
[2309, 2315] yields 0.9895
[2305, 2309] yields 0.9885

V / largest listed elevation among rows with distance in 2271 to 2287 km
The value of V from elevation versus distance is 0.5387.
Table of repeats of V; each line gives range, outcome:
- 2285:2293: 0.8239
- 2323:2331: 1.099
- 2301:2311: 1.017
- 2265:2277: 0.8017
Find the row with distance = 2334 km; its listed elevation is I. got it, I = 1.065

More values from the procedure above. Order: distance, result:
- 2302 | 0.997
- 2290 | 0.7246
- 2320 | 1.065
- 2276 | 0.4088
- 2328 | 1.087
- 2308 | 0.9885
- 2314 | 1.052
